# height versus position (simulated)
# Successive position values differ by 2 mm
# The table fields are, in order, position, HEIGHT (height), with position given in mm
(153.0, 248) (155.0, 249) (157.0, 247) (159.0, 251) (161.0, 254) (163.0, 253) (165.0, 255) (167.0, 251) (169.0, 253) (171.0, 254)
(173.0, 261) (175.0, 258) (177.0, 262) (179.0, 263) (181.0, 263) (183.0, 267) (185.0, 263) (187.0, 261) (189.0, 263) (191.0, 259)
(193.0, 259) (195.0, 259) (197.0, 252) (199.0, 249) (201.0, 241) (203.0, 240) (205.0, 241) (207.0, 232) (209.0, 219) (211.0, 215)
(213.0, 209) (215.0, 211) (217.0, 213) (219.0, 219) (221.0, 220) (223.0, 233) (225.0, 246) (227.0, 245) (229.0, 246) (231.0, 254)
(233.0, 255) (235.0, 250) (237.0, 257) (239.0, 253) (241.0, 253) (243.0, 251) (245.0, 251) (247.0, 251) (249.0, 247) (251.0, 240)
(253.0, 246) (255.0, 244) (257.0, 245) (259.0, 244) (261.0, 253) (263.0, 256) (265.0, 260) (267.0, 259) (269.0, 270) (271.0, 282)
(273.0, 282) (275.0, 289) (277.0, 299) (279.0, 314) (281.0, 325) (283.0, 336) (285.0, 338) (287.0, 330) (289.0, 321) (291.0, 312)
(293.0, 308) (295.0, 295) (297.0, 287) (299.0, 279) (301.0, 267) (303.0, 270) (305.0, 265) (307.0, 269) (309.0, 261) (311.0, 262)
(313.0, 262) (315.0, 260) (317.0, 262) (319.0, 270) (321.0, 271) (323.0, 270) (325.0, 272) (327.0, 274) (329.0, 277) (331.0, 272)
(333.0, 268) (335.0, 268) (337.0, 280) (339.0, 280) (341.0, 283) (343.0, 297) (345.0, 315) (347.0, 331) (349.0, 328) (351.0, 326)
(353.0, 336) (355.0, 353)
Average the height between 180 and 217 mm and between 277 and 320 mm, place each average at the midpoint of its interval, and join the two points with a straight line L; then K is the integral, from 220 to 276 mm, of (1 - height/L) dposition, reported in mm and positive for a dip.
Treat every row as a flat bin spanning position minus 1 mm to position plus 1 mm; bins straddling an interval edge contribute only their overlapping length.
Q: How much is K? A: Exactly 2.9 mm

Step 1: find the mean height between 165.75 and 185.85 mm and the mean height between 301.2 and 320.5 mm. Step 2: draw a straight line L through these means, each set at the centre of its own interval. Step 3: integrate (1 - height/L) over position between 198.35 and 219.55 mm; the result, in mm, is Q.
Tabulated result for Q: 2.8 mm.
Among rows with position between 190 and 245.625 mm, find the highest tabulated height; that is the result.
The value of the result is 259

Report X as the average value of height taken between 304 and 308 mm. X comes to 267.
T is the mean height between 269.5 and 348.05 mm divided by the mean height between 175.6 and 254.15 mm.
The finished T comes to 1.17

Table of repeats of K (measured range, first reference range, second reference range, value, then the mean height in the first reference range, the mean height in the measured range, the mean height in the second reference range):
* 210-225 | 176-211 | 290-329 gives 2.2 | 251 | 219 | 275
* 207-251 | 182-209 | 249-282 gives 3.7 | 252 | 238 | 269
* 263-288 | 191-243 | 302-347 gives -3.7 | 239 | 297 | 274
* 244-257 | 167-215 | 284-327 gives 1.0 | 249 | 246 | 282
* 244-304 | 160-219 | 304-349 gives -3.2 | 247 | 280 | 277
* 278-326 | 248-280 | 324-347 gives -2.4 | 264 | 288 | 283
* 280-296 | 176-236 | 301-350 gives -3.2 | 244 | 321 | 278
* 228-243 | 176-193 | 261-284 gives 1.3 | 262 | 252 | 287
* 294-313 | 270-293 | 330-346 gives 1.8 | 311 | 272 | 283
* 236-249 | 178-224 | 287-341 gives 0.1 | 241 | 252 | 277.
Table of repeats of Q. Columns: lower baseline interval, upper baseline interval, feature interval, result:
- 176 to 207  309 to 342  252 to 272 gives 0.56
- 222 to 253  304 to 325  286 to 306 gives -2.45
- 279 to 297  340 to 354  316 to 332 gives 2.33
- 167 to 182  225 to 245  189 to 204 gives 0.23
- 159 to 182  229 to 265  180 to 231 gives 2.52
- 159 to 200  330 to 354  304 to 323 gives 1.73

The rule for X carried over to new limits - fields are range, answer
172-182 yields 261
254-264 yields 248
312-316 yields 261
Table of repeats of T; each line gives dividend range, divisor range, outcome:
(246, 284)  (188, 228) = 1.15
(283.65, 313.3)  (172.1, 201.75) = 1.12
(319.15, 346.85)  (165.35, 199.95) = 1.08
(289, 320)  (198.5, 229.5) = 1.21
